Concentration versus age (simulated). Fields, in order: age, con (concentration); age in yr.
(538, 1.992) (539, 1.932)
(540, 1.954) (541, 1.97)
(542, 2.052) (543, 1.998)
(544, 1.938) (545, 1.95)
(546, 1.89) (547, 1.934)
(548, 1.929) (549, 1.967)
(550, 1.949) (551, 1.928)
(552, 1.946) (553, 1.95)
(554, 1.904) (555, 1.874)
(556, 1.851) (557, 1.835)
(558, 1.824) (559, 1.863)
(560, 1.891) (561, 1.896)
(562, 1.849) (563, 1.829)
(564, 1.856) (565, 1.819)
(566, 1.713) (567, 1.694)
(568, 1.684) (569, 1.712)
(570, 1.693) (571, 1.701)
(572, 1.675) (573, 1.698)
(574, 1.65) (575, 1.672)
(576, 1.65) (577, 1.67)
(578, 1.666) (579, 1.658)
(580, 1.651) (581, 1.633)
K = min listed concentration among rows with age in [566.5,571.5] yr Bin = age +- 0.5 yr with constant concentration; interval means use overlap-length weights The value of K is 1.684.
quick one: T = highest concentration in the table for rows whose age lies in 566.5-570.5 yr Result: 1.712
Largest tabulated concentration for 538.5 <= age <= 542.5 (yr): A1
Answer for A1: 2.052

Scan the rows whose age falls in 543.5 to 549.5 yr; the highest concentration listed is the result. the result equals 1.967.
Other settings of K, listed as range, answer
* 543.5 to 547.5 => 1.89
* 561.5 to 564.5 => 1.829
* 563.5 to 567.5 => 1.694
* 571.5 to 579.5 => 1.65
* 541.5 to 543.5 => 1.998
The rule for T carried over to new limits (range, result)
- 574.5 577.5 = 1.672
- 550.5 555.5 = 1.95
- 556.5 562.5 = 1.896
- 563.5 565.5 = 1.856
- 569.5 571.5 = 1.701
